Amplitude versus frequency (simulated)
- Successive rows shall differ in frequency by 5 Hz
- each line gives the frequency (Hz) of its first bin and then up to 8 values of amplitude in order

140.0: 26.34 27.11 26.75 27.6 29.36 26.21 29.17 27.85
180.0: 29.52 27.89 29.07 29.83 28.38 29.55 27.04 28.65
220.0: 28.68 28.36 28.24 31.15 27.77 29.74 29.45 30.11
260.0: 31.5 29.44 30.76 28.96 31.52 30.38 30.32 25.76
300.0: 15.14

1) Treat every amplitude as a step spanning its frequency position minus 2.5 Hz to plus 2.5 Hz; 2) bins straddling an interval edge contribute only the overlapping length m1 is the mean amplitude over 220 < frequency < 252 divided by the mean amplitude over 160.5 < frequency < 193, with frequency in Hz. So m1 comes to 1.0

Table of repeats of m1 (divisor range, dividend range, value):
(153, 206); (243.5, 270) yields 1.05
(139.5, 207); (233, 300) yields 1.03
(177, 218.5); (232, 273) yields 1.04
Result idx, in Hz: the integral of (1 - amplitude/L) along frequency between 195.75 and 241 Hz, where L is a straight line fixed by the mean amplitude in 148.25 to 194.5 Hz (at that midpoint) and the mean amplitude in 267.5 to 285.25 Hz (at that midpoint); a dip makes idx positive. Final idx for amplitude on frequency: 0.8 Hz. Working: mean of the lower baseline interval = 28.3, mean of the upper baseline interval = 30.4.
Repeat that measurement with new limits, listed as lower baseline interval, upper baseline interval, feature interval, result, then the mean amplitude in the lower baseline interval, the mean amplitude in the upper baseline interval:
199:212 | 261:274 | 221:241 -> 0.10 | 28.4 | 30.1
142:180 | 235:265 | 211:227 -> 0.38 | 27.8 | 29.8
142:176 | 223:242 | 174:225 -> -0.52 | 27.7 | 28.9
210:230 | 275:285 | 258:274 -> -0.17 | 28.3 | 30.6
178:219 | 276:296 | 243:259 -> -0.32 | 28.7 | 29.7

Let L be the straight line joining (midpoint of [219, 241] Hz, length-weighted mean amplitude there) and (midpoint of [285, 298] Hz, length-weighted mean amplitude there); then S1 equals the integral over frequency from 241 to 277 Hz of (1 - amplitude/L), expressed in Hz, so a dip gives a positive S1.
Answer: -1.8 Hz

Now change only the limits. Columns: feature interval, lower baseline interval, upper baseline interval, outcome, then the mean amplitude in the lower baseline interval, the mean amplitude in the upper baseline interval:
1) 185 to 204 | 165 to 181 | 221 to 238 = -0.2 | 28.4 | 29.2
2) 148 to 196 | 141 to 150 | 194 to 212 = -1.0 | 26.9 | 28.7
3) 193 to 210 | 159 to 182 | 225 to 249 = -0.1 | 28.3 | 29.1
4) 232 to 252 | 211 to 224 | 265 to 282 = -0.2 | 28.4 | 30.2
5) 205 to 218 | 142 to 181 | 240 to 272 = 0.3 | 27.9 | 30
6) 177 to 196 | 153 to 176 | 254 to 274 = -0.3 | 28.1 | 30.4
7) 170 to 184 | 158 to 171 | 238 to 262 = -0.2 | 28.1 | 29.7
